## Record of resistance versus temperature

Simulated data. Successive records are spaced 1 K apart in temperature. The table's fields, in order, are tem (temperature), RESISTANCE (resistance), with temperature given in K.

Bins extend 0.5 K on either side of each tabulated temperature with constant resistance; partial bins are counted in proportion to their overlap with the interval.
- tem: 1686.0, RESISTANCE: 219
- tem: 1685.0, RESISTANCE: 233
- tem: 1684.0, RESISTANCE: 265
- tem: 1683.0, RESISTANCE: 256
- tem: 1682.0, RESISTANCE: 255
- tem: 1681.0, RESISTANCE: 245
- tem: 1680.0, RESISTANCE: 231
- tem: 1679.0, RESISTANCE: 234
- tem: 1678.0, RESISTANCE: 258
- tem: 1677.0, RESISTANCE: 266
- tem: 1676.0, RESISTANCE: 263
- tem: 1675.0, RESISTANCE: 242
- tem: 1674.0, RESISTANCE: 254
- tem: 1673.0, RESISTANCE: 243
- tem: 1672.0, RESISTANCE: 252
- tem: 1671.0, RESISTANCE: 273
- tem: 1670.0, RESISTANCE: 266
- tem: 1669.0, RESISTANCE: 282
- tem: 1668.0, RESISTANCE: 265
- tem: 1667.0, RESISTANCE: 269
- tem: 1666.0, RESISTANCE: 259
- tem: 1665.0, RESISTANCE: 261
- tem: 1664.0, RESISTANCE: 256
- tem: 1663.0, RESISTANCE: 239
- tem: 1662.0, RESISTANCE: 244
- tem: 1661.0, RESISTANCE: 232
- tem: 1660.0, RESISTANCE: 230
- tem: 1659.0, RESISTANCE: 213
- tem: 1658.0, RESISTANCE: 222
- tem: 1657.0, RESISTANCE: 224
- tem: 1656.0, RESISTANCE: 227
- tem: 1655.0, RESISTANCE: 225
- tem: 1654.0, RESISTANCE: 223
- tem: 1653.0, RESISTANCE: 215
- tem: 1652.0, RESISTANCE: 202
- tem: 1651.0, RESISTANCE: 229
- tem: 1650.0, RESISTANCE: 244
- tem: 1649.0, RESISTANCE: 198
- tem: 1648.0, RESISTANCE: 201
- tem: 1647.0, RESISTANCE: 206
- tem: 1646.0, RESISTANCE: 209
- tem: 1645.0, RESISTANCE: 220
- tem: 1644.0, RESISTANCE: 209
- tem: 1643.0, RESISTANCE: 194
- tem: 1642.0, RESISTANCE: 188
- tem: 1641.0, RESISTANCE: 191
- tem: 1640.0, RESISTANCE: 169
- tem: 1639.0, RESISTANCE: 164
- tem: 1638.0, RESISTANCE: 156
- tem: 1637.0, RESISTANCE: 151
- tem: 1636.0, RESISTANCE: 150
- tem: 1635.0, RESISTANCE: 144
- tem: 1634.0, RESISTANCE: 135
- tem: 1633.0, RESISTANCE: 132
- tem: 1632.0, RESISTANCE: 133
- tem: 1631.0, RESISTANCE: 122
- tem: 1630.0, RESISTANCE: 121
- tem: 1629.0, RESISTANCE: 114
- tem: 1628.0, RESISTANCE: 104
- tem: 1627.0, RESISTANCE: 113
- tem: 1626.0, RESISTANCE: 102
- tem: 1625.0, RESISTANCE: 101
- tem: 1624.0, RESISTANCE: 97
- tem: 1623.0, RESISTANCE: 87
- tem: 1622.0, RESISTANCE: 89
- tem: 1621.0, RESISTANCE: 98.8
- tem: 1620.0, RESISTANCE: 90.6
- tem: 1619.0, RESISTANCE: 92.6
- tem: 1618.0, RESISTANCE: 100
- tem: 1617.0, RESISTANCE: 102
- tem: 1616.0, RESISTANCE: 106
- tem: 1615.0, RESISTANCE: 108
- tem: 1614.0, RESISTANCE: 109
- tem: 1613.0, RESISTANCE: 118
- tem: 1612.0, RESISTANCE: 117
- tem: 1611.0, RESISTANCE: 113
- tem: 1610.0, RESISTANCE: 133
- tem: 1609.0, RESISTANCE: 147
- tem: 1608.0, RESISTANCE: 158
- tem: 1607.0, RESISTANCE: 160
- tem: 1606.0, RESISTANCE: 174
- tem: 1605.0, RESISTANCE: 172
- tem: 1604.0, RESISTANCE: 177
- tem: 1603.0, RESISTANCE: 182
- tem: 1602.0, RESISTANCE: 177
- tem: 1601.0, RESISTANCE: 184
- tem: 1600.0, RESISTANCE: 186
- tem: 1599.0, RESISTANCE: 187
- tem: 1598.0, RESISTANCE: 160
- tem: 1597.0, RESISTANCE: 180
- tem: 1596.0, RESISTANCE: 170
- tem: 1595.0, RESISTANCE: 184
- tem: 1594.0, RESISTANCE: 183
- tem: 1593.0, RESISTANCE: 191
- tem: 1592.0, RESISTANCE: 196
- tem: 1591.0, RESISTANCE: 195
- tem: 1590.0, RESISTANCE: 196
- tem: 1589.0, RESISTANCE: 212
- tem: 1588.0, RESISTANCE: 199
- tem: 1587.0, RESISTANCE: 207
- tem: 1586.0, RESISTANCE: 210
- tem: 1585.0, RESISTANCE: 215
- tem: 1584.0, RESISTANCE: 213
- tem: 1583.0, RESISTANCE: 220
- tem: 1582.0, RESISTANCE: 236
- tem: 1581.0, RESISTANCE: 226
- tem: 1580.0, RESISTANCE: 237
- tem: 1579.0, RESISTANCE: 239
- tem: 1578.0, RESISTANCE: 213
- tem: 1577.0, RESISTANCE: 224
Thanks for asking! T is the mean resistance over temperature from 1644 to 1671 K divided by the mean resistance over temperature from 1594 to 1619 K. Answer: 1.56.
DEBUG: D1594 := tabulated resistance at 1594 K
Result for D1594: 183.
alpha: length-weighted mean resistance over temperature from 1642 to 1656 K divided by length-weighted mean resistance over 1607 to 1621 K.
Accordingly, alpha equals 1.8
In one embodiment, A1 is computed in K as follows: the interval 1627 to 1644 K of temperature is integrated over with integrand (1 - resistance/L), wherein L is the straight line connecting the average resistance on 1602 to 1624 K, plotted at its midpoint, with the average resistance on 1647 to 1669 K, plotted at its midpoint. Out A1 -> 3.0 K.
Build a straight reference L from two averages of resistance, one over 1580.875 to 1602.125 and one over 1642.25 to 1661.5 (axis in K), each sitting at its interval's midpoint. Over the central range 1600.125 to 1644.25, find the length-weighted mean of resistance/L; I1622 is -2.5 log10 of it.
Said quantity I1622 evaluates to 0.45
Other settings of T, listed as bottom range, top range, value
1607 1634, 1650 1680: 2.15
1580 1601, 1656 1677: 1.25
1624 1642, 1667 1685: 1.88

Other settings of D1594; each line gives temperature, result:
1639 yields 164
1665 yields 261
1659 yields 213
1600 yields 186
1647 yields 206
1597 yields 180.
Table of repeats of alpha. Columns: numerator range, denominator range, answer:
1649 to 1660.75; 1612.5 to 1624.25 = 2.22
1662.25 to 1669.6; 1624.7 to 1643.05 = 1.86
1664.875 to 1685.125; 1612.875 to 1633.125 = 2.42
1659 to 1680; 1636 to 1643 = 1.49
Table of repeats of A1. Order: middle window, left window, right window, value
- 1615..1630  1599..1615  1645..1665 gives 6.4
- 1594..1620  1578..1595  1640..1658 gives 7.8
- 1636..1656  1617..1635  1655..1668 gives -1.8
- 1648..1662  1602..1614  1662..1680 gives 0.5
